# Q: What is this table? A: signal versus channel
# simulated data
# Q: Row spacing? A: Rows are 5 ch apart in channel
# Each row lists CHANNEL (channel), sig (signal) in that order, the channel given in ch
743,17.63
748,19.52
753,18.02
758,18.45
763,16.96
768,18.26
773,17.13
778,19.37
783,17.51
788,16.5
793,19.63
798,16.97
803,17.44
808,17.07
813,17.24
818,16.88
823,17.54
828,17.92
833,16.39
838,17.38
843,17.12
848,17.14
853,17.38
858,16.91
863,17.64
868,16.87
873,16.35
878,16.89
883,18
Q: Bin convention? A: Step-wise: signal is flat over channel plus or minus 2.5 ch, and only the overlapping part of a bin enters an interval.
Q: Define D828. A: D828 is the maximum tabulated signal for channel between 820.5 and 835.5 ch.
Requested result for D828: 17.92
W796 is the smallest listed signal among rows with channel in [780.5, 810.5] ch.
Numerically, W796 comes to 16.5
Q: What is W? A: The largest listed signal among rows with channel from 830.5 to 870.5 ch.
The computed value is 17.64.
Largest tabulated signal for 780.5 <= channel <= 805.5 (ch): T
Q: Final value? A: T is 19.63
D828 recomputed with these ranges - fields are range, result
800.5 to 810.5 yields 17.44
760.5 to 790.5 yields 19.37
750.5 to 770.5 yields 18.45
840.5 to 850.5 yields 17.14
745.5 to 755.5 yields 19.52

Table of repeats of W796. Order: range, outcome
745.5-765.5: 16.96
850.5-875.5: 16.35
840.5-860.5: 16.91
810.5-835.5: 16.39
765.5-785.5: 17.13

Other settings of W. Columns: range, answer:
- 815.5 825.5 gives 17.54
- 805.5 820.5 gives 17.24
